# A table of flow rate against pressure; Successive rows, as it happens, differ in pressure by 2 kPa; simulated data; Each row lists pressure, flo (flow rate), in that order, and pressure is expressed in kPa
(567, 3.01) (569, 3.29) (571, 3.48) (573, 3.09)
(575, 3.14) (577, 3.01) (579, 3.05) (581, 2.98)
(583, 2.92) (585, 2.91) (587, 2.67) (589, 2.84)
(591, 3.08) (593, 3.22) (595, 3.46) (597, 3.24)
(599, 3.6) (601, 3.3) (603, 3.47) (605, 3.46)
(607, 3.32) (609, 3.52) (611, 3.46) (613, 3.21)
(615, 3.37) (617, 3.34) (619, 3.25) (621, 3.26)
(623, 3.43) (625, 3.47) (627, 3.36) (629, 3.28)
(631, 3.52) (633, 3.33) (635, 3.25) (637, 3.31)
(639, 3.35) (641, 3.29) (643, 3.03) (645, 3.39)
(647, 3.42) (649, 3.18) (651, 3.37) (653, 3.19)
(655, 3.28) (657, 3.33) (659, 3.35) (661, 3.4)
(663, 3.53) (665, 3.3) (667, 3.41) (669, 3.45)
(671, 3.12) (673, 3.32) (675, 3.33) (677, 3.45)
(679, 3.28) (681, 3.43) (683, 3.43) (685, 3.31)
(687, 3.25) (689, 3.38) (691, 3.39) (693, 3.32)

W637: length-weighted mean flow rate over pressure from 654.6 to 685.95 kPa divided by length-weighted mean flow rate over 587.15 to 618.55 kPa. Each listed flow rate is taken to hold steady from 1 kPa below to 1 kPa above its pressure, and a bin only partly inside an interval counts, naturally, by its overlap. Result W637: 1.0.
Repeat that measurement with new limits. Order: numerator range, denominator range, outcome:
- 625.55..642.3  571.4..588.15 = 1.12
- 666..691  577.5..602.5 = 1.08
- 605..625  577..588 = 1.15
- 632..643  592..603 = 0.97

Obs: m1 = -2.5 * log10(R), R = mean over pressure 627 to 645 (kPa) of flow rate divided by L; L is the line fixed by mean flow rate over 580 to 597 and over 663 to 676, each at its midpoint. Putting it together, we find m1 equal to -0.03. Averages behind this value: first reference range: 3.02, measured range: 3.3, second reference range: 3.34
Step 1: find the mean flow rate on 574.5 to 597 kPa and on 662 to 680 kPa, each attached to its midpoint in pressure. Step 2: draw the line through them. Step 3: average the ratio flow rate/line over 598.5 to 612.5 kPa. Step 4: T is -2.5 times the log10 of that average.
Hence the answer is -0.11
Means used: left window 3.03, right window 3.35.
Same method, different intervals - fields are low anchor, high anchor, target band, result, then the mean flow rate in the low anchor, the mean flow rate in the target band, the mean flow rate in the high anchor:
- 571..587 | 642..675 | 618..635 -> -0.052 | 3.02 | 3.36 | 3.32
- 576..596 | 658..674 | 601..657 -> -0.046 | 3.01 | 3.34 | 3.36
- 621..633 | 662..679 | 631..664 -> 0.019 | 3.39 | 3.32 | 3.36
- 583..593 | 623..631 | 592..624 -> -0.071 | 2.91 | 3.37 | 3.4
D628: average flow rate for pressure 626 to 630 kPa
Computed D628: 3.32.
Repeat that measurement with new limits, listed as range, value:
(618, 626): 3.35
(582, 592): 2.88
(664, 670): 3.39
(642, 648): 3.28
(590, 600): 3.32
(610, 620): 3.33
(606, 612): 3.43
